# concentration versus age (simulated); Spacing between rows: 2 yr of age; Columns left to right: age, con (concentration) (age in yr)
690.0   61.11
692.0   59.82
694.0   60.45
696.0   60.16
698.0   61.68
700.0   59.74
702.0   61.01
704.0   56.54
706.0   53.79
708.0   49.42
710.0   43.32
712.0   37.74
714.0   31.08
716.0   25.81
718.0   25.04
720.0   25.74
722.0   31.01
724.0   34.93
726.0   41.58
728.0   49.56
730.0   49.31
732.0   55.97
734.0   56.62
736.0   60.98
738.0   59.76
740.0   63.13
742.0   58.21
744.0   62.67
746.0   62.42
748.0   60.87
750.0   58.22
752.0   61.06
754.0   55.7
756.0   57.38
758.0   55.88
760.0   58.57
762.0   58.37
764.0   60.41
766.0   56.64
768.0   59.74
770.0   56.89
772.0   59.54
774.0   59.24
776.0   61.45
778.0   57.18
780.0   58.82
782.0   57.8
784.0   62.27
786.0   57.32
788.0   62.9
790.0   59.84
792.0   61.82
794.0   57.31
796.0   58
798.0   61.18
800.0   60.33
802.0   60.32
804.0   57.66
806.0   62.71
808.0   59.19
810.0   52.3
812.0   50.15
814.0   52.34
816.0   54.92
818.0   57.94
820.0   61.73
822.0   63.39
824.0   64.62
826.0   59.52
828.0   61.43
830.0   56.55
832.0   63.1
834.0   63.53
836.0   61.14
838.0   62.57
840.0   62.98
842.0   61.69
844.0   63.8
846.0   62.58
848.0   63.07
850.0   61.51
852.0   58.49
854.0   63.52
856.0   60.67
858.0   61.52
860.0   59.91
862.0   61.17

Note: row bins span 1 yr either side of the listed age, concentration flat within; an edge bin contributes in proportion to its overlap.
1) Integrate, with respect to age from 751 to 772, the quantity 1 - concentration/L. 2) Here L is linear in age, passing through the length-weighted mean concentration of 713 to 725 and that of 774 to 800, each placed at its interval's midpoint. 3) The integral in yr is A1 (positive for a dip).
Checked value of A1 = -4.4 yr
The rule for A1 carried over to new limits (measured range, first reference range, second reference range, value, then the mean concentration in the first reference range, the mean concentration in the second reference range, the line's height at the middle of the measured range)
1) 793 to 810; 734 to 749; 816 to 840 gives 0.5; 60.8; 61.2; 61.1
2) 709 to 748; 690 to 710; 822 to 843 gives 8.0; 57.5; 61.8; 58.4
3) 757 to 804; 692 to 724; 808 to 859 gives -4.5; 45.6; 60.2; 54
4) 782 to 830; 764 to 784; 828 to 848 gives 1.1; 58.9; 62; 60.4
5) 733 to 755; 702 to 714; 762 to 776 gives -2.3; 47.8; 58.9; 54.4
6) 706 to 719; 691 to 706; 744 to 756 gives 5.0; 59.5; 59.7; 59.6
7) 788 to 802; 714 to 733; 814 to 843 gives -1.8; 37.3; 60.8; 53.3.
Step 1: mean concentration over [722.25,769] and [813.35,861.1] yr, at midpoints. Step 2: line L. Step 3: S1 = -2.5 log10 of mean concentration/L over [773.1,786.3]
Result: -0.03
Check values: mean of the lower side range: 56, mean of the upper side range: 61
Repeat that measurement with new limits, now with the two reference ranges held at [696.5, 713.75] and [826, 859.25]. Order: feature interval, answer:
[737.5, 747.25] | -0.12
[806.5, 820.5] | 0.08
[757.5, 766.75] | -0.04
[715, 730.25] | 0.47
